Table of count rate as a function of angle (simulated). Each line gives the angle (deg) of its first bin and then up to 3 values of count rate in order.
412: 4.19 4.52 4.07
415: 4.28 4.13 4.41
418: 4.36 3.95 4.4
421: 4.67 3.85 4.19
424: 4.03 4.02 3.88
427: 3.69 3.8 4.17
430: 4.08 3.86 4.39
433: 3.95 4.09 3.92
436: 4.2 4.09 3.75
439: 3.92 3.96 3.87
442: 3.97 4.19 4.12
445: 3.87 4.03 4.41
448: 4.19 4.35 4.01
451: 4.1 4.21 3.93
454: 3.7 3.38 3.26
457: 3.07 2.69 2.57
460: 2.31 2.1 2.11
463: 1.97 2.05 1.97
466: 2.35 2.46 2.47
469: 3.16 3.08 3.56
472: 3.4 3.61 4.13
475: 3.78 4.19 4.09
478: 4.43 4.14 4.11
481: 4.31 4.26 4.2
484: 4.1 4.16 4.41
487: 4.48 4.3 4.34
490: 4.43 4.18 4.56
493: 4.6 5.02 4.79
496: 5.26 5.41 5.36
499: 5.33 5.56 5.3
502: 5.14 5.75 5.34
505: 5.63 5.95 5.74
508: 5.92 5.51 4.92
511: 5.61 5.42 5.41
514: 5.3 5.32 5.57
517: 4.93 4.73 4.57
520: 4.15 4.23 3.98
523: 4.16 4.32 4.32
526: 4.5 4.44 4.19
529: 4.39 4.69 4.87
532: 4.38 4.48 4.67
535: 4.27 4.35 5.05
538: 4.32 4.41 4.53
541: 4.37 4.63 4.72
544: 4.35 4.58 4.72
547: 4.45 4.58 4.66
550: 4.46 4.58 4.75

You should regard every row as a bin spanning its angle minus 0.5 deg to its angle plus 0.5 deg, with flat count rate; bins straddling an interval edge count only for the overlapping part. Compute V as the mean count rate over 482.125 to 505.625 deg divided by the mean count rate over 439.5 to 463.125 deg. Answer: 1.37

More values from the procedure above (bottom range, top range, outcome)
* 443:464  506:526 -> 1.46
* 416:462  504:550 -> 1.24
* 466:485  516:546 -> 1.21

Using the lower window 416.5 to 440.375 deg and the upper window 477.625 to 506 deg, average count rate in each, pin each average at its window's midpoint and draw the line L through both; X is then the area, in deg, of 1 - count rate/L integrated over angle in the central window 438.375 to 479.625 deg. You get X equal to 8.9 deg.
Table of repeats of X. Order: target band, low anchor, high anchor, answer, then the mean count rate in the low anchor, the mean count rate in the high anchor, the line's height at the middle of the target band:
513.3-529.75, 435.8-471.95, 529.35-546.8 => -1.0 deg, 3.37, 4.55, 4.32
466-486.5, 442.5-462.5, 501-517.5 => 2.8 deg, 3.53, 5.46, 4.34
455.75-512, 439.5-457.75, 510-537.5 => 2.2 deg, 3.91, 4.68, 4.27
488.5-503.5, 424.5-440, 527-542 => -2.4 deg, 3.99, 4.5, 4.31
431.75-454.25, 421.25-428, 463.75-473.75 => -3.6 deg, 3.96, 2.86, 3.5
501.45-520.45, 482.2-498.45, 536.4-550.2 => -3.0 deg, 4.59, 4.56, 4.58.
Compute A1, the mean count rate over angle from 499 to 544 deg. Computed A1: 4.86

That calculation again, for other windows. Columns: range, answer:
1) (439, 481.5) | 3.47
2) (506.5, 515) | 5.47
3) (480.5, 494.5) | 4.38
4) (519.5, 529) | 4.26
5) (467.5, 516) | 4.67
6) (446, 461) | 3.55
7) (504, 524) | 5.09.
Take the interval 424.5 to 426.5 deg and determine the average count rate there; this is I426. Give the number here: 3.95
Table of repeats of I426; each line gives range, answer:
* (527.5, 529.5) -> 4.29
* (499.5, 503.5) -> 5.44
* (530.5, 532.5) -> 4.62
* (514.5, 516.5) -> 5.45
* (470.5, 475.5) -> 3.7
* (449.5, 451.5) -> 4.05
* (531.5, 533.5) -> 4.43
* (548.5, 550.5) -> 4.56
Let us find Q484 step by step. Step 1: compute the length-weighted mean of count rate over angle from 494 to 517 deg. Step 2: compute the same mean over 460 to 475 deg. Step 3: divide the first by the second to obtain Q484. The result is 2.0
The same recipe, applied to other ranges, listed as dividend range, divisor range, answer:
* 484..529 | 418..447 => 1.21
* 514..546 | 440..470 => 1.39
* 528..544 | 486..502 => 0.93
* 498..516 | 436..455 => 1.36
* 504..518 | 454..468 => 2.16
